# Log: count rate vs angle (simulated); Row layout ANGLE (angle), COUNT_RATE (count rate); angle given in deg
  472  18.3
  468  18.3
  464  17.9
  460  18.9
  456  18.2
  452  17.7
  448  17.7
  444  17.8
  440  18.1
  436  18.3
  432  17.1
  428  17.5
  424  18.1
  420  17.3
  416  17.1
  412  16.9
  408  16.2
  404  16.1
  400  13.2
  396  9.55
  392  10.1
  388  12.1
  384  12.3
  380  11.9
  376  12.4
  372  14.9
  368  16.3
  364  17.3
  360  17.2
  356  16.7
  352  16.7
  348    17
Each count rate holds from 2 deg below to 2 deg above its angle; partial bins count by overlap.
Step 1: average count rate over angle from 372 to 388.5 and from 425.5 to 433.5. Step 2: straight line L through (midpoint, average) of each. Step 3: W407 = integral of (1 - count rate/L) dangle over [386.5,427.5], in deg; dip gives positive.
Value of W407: 1.3 deg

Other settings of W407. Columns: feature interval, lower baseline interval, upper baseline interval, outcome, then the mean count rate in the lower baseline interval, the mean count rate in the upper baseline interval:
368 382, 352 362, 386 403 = 0.8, 16.9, 11.5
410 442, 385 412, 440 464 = -3.9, 13.2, 18.1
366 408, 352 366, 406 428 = 9.9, 17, 17.2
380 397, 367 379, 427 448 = 4.3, 14.2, 17.8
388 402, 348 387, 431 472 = 4.3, 15.1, 18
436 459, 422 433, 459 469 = 0.0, 17.6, 18.3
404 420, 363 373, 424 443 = 0.5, 16.2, 17.8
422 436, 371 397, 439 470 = -1.6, 11.9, 18.1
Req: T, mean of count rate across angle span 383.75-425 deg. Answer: 14.5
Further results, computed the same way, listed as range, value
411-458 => 17.7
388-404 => 11.7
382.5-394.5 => 11.4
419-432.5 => 17.6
